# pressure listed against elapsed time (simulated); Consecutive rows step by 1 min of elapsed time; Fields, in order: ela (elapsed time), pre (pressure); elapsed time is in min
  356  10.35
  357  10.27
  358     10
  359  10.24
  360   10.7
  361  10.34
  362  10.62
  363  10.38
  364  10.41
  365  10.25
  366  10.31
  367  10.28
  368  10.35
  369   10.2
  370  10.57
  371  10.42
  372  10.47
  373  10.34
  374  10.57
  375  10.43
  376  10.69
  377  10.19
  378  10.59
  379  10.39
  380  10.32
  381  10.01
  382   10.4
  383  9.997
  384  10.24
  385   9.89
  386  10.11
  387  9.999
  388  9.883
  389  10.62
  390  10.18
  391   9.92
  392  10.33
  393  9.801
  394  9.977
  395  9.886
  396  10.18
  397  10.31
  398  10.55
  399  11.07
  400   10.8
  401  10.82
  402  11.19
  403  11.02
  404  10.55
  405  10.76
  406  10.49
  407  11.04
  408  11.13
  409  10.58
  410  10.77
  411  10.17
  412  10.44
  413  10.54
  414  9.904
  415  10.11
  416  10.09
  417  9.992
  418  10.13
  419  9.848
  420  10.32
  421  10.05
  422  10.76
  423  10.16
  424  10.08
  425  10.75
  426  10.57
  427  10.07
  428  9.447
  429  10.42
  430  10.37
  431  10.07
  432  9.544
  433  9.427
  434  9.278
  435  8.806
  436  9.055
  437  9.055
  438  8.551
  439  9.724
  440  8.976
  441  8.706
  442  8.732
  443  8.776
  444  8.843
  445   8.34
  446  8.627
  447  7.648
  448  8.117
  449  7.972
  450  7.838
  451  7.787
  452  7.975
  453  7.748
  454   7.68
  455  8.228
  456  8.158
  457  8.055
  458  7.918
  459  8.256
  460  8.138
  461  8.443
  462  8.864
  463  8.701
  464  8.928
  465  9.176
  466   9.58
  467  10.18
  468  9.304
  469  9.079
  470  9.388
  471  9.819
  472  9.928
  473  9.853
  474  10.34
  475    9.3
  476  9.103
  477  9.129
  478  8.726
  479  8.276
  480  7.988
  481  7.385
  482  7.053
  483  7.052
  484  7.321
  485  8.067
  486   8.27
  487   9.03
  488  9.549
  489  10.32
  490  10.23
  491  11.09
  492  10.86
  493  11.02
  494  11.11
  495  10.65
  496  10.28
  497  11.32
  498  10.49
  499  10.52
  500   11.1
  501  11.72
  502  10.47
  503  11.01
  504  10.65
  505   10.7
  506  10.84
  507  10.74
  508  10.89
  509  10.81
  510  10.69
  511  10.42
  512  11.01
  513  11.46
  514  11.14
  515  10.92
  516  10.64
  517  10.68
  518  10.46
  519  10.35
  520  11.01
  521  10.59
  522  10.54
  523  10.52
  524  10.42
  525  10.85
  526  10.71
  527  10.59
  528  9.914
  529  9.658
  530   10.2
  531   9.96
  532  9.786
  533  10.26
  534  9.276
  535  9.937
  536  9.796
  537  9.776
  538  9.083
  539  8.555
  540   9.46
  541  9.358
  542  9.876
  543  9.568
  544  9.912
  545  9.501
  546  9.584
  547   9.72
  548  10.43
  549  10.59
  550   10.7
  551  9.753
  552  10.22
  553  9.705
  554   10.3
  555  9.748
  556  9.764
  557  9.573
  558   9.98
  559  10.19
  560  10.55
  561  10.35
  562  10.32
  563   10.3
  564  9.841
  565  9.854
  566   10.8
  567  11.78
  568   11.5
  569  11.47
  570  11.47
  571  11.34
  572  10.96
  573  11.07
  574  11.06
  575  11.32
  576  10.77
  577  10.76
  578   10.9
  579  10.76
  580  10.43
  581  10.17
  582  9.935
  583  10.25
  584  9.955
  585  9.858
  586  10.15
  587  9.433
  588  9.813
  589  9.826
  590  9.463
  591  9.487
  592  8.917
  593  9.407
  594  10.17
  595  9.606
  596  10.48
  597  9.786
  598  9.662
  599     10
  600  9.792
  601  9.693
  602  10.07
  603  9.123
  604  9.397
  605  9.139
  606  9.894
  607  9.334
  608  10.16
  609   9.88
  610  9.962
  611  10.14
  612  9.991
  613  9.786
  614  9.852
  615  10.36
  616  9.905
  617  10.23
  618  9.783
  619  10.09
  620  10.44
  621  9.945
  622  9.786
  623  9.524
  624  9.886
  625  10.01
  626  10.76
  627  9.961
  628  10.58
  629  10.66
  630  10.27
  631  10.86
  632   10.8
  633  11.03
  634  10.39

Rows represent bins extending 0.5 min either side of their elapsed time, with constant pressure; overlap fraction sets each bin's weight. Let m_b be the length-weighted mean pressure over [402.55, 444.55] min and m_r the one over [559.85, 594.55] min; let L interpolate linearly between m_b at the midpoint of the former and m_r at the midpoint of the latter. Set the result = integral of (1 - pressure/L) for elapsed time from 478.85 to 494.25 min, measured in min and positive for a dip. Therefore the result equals 1.7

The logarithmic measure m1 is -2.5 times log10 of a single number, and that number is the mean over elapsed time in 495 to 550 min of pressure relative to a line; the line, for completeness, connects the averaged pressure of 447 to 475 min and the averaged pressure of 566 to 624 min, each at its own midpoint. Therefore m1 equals -0.109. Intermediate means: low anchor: 8.71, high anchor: 10.1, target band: 10.4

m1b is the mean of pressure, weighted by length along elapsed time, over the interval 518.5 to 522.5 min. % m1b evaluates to 10.6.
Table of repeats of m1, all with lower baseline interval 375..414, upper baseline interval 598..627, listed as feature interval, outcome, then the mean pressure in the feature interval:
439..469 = 0.205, 8.5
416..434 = 0.026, 10.1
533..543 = 0.063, 9.5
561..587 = -0.071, 10.7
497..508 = -0.072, 10.8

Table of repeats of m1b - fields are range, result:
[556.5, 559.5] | 9.91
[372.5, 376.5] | 10.5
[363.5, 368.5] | 10.3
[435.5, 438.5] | 8.89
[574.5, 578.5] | 10.9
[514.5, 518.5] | 10.7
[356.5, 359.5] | 10.2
